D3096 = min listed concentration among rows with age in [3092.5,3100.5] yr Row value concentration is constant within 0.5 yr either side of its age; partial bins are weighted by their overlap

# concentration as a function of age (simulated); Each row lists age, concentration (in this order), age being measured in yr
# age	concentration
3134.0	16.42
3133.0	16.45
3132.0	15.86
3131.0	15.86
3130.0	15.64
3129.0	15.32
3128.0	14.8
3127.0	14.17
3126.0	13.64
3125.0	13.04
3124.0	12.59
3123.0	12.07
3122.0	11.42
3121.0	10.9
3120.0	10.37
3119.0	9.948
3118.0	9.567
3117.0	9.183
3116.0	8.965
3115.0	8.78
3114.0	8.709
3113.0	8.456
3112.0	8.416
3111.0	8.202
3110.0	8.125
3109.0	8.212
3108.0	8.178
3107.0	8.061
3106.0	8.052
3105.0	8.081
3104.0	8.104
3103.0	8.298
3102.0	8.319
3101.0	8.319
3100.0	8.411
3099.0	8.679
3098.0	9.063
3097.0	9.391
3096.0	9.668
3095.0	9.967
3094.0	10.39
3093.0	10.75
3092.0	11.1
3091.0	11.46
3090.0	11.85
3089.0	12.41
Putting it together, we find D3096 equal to 8.411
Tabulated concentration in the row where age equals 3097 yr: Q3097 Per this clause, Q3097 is 9.391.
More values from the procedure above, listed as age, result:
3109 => 8.212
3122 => 11.42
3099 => 8.679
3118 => 9.567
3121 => 10.9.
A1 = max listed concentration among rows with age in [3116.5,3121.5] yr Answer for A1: 10.9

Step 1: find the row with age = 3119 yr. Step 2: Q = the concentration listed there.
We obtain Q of 9.948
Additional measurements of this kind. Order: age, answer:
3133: 16.45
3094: 10.39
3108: 8.178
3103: 8.298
